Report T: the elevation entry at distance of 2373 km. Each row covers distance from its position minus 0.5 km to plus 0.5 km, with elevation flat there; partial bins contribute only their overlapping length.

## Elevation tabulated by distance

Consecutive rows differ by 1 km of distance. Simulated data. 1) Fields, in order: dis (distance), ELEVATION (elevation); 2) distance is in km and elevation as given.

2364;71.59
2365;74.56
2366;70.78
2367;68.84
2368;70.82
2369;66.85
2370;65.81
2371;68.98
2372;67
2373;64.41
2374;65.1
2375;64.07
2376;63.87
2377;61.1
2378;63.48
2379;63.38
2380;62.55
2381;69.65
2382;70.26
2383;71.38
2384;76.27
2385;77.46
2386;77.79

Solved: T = 64.41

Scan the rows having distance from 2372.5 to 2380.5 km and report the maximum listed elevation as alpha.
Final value 65.1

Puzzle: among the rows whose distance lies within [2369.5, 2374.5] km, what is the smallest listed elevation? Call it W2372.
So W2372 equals 64.41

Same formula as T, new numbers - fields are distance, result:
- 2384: 76.27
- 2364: 71.59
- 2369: 66.85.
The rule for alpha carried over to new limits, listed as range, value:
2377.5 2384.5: 76.27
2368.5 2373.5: 68.98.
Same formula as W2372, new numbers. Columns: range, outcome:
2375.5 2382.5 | 61.1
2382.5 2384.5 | 71.38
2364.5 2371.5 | 65.81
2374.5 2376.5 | 63.87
